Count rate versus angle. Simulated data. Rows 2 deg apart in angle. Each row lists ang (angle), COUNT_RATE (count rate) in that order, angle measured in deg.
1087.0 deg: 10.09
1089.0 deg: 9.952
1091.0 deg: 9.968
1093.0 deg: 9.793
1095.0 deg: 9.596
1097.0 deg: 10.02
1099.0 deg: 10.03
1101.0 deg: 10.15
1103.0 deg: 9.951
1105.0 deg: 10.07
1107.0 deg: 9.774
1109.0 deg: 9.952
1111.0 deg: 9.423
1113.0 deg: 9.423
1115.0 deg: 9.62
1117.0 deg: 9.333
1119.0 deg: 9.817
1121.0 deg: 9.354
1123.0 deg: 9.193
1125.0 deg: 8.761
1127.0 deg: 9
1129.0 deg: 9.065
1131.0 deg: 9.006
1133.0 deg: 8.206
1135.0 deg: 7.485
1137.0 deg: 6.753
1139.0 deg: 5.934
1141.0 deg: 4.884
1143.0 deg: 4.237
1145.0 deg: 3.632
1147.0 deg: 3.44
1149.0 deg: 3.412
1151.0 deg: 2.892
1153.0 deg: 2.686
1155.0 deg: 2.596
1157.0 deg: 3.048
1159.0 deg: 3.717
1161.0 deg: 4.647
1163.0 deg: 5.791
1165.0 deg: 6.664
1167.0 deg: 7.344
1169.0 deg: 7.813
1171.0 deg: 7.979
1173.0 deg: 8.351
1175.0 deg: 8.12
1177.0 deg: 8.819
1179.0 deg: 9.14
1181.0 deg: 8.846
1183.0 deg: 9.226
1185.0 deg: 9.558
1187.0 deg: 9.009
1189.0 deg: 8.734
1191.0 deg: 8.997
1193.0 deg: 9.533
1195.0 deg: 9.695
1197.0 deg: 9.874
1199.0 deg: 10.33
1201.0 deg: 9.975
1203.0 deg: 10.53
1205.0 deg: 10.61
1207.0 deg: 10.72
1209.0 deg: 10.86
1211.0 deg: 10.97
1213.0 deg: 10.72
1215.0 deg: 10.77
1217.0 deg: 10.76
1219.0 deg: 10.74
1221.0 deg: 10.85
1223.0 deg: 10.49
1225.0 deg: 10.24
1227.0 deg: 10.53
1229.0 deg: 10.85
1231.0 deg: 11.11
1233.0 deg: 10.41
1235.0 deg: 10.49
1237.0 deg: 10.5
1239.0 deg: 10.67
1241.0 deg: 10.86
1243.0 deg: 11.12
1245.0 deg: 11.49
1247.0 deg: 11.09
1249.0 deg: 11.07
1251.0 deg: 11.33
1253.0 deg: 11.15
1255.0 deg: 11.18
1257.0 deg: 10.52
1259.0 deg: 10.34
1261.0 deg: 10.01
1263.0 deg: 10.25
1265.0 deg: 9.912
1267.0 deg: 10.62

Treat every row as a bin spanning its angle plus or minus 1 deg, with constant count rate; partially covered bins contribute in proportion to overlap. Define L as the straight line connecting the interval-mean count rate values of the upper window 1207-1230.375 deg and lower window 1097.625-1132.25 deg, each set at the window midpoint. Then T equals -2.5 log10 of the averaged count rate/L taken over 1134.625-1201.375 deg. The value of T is 0.44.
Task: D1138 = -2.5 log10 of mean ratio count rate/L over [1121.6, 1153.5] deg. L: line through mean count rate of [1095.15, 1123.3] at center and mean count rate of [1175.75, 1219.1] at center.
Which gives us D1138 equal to 0.48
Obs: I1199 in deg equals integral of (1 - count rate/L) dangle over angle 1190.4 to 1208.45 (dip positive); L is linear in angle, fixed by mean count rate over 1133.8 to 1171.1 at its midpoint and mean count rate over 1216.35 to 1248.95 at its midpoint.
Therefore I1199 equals -3.70 deg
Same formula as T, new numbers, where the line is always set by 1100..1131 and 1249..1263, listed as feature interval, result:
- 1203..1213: -0.045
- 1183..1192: 0.118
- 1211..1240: -0.020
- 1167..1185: 0.178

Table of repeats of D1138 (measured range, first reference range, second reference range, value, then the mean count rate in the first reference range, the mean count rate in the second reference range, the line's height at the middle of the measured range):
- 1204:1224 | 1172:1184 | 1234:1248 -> -0.08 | 8.75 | 10.9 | 9.97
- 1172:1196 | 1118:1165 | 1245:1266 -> -0.16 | 6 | 10.7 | 7.76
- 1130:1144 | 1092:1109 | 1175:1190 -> 0.39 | 9.92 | 8.99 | 9.51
